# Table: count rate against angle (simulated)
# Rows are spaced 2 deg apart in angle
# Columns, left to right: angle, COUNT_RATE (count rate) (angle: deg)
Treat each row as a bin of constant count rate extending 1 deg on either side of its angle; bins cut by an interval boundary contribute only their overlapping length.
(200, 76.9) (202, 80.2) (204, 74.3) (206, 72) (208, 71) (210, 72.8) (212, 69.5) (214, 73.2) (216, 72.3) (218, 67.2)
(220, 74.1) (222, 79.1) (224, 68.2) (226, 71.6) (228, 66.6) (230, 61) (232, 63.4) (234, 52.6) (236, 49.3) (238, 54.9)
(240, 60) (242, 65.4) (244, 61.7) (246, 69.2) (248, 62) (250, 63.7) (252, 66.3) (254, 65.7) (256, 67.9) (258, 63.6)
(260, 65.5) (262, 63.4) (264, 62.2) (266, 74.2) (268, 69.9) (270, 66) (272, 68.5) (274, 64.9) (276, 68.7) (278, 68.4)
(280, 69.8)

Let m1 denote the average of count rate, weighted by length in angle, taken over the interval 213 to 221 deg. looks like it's 71.7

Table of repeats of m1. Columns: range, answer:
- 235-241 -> 54.7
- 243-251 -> 64.2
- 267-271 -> 68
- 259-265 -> 63.7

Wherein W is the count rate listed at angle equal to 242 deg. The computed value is 65.4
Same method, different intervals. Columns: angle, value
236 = 49.3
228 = 66.6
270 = 66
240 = 60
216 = 72.3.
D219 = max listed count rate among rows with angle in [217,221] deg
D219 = 74.1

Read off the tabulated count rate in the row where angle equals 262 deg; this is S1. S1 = 63.4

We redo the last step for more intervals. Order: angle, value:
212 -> 69.5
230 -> 61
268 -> 69.9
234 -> 52.6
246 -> 69.2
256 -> 67.9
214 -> 73.2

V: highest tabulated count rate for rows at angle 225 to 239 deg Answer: 71.6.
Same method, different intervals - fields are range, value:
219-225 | 79.1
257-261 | 65.5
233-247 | 69.2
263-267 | 74.2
